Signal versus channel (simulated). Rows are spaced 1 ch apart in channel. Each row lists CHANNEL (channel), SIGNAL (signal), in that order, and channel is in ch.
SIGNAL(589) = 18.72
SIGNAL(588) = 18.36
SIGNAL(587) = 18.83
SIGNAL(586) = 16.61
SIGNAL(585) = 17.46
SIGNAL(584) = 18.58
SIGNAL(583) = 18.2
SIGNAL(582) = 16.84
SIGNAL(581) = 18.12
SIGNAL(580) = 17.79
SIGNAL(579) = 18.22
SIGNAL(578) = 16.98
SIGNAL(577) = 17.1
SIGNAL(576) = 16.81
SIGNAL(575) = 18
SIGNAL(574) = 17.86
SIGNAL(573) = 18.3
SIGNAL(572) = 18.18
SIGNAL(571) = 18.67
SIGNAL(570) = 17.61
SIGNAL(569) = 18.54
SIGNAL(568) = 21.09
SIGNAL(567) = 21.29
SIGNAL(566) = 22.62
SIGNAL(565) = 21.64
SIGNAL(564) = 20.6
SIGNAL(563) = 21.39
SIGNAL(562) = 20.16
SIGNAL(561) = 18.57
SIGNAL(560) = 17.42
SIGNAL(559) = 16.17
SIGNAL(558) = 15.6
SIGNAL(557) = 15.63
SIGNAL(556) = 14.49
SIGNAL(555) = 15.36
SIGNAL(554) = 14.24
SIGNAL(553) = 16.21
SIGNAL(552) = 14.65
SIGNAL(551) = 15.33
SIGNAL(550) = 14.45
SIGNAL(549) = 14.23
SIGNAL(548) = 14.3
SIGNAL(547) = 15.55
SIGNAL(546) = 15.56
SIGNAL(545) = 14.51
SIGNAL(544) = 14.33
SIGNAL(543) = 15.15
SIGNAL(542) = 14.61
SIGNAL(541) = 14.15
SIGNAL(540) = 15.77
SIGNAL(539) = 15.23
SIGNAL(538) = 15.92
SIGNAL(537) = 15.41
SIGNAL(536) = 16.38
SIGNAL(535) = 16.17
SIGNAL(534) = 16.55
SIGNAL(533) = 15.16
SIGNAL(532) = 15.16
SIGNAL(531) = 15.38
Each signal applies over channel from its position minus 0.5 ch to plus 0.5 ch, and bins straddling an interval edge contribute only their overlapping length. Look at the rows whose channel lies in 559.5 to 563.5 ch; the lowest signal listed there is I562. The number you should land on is 17.42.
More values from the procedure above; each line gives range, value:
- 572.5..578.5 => 16.81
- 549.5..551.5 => 14.45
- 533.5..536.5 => 16.17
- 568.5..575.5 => 17.61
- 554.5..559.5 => 14.49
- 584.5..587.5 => 16.61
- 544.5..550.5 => 14.23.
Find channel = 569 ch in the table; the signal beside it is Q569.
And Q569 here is 18.54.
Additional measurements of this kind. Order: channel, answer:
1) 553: 16.21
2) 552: 14.65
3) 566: 22.62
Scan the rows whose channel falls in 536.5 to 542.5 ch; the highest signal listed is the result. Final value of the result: 15.92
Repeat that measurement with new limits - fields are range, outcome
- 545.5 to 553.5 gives 16.21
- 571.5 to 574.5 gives 18.3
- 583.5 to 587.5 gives 18.83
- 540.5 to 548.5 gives 15.56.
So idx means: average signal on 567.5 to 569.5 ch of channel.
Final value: 19.8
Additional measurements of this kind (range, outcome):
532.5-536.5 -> 16.1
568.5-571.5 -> 18.3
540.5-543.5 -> 14.6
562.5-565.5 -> 21.2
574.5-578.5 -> 17.2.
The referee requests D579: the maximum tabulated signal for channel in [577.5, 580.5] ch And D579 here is 18.22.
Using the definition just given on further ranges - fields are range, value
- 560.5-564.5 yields 21.39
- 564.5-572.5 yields 22.62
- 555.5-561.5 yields 18.57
